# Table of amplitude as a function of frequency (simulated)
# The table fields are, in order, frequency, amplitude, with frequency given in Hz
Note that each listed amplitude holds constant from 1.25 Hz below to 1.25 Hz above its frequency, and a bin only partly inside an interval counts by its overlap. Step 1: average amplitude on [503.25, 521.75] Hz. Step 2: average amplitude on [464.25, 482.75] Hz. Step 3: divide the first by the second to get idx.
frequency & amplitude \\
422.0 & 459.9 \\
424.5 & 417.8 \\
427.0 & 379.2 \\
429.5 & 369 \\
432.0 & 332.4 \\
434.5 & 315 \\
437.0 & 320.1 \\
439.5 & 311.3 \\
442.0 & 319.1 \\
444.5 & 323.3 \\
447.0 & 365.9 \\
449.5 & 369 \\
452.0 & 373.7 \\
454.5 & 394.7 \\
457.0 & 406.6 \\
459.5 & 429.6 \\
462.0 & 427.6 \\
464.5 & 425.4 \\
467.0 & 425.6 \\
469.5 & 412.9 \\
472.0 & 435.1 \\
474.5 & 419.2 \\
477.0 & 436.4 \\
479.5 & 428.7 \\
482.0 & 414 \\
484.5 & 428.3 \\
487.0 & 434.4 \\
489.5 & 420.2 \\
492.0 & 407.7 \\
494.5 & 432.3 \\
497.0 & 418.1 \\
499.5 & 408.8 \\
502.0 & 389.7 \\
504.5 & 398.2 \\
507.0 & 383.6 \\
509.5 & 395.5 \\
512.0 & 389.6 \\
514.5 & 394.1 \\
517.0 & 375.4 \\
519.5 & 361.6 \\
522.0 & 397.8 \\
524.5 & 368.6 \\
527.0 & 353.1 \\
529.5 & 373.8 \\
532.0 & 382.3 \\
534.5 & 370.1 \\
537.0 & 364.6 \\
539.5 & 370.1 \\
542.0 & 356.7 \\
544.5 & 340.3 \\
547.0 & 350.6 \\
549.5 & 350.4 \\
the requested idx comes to 0.9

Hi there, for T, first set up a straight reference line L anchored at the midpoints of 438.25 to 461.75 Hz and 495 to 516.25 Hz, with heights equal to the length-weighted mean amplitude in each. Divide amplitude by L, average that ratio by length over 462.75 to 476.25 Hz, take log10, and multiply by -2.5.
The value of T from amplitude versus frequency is -0.12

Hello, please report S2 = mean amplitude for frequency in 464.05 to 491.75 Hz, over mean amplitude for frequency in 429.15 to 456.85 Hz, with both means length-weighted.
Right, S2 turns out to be 1.23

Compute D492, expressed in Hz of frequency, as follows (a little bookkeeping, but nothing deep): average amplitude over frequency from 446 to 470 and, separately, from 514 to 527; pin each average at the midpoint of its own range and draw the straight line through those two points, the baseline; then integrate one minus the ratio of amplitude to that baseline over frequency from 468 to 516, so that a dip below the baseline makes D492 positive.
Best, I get -3.0 Hz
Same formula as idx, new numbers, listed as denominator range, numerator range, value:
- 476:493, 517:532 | 0.88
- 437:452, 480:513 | 1.21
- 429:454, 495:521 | 1.15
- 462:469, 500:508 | 0.92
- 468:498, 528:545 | 0.86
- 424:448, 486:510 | 1.19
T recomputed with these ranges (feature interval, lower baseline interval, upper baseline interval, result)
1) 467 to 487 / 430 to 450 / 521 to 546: -0.225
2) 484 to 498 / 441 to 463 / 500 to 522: -0.104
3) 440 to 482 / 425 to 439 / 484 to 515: -0.072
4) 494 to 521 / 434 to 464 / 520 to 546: -0.078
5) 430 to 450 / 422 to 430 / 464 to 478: 0.227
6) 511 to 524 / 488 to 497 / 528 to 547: 0.018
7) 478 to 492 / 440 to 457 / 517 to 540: -0.163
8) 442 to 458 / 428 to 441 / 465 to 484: -0.001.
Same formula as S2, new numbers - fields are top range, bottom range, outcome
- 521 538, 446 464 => 0.94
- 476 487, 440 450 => 1.26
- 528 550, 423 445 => 1.05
